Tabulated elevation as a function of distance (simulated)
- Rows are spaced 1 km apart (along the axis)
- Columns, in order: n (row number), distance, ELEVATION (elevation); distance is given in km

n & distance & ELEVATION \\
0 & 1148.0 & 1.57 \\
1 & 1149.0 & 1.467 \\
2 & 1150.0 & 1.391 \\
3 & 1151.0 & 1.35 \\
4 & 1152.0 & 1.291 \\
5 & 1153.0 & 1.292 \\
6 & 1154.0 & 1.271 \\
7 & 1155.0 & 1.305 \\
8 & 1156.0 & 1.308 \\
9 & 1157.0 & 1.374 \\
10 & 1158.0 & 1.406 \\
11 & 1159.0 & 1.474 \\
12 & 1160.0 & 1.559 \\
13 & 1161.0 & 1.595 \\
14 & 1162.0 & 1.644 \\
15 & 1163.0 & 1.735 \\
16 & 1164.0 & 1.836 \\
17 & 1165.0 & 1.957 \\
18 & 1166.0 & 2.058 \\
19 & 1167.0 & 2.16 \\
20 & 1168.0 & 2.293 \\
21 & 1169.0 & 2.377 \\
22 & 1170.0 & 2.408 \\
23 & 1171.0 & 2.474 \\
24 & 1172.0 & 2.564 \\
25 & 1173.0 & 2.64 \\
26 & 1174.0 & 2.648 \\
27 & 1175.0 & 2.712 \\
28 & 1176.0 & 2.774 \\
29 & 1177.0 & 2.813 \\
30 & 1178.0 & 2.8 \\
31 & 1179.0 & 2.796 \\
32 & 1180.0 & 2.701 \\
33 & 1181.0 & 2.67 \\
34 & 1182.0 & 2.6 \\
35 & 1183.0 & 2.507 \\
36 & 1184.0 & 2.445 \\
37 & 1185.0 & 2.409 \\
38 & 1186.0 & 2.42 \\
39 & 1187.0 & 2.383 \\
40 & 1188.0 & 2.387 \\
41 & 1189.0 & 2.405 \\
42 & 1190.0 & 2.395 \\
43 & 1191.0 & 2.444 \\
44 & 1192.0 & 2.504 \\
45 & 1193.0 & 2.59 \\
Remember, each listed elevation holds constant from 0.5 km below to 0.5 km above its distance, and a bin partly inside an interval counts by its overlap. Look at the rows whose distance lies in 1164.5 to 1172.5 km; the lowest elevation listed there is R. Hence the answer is 1.957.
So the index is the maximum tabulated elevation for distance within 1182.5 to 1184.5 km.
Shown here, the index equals 2.507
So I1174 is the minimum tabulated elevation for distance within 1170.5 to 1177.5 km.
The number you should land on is 2.474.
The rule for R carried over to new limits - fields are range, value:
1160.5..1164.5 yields 1.595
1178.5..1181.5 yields 2.67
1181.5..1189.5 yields 2.383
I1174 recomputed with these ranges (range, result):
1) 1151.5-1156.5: 1.271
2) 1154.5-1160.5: 1.305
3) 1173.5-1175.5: 2.648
